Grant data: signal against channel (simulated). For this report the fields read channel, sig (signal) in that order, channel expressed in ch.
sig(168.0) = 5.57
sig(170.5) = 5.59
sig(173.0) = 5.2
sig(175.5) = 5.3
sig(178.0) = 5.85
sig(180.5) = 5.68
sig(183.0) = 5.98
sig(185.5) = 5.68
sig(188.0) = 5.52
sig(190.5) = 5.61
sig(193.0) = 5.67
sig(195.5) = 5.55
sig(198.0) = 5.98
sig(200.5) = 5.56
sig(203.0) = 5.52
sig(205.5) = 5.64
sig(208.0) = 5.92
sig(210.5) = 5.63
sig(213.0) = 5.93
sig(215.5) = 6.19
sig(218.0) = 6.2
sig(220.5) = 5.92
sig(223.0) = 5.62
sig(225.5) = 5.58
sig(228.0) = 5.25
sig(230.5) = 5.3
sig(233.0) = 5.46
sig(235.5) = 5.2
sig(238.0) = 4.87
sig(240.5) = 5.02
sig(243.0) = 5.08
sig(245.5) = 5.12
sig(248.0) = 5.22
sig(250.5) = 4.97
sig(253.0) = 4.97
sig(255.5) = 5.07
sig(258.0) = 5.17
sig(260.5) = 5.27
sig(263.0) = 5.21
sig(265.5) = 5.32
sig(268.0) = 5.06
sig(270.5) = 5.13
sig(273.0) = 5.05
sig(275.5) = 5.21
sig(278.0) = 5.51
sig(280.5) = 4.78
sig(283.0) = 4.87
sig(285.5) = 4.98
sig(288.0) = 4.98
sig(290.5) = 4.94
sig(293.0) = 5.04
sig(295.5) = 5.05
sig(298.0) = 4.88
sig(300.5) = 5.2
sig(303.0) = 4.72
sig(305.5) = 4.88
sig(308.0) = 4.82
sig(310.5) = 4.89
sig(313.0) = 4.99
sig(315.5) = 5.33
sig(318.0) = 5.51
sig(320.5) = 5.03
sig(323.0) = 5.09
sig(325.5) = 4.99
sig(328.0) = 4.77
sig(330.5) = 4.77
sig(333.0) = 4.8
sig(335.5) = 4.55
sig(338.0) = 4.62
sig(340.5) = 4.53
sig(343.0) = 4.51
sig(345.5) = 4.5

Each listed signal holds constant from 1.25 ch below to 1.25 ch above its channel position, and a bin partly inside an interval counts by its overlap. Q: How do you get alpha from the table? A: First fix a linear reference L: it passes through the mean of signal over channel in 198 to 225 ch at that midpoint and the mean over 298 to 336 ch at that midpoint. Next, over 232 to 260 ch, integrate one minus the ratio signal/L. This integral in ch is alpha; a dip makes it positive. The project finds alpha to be 2.2 ch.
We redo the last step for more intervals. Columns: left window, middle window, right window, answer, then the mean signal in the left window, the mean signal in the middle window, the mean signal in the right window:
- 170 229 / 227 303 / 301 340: 2.5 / 5.69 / 5.1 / 4.92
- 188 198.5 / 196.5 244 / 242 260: -1.5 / 5.66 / 5.57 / 5.09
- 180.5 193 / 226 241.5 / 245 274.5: 0.4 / 5.69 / 5.21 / 5.13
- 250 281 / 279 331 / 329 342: -1.3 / 5.14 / 4.98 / 4.65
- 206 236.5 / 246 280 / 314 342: 1.4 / 5.69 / 5.16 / 4.91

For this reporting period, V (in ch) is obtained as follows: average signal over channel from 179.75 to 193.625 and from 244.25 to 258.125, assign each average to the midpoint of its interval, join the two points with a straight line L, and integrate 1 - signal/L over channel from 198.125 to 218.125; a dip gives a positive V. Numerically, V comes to -1.2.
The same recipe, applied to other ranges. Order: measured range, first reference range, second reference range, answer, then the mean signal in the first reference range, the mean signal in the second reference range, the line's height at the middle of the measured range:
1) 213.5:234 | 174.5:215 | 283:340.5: -0.7 ch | 5.7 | 4.94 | 5.51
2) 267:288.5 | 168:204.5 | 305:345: 0.3 ch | 5.62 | 4.87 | 5.13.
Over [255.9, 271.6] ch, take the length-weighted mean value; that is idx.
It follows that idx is 5.19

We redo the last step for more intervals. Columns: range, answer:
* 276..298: 5.02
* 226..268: 5.16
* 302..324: 5.03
